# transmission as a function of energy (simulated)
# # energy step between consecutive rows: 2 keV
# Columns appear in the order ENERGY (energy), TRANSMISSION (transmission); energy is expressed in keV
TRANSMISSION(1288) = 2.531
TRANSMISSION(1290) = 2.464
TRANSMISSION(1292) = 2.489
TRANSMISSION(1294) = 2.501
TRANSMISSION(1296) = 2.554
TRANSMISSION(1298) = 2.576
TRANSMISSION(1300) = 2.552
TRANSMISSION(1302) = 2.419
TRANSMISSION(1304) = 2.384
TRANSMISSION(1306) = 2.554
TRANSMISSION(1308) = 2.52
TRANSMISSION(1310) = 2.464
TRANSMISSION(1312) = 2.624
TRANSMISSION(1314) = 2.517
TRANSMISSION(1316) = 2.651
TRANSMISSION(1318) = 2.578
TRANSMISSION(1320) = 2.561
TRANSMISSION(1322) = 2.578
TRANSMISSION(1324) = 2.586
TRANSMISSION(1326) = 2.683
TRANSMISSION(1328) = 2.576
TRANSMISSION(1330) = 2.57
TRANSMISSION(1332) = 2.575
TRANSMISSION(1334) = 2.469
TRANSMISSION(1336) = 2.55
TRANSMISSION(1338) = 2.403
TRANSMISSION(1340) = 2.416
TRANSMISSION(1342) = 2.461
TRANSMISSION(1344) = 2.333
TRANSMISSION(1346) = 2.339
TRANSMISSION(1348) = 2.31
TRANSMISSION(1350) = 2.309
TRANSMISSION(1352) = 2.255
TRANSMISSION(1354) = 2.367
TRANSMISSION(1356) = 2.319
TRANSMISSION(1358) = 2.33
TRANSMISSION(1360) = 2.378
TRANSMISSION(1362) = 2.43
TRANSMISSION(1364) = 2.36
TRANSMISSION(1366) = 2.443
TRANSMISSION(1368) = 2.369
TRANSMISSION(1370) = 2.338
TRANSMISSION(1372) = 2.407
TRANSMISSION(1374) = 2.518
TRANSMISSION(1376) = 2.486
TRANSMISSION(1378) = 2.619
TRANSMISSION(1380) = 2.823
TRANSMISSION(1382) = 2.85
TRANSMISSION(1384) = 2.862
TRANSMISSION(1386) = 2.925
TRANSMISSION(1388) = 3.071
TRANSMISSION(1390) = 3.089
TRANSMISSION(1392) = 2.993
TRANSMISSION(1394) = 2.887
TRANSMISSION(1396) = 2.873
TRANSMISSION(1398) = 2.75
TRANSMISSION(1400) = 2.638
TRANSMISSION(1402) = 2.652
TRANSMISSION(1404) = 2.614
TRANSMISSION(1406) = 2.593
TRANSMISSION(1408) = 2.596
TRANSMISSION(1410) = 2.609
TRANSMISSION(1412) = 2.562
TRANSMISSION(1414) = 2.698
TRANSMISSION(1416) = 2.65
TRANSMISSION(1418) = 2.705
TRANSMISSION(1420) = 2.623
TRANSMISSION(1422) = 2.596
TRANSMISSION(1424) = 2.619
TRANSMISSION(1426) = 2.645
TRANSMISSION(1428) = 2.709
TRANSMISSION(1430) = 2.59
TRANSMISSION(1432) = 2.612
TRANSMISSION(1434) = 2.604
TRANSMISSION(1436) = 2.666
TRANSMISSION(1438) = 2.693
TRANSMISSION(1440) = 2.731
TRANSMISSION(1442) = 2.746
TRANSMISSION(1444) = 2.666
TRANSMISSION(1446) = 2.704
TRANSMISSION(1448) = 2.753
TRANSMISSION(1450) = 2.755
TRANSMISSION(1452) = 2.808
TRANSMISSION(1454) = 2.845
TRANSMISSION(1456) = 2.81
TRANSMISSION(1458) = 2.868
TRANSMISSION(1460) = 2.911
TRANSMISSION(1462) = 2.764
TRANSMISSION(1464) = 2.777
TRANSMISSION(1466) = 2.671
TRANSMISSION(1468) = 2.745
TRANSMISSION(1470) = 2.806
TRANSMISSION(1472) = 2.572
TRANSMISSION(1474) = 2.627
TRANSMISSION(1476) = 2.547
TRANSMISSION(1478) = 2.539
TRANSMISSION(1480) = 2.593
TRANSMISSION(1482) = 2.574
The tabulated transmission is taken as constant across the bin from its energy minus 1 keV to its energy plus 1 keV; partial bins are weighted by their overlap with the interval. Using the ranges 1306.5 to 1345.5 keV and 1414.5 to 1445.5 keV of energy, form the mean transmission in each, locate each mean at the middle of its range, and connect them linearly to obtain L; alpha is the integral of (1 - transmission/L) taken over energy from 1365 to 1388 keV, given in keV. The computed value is -0.3 keV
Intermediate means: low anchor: 2.53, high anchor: 2.66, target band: 2.62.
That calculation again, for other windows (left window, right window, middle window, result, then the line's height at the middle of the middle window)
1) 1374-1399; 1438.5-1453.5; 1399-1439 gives 2.17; 2.78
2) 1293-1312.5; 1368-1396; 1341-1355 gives 1.63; 2.65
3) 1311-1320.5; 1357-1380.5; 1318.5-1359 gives 1.25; 2.53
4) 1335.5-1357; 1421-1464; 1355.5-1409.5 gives -3.01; 2.5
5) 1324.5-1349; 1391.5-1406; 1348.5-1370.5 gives 1.91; 2.58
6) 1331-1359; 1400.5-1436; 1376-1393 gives -2.43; 2.52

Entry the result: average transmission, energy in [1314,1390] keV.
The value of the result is 2.52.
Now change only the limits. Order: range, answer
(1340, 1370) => 2.36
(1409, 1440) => 2.64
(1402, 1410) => 2.61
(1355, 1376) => 2.39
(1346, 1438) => 2.61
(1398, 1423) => 2.63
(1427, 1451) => 2.69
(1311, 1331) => 2.59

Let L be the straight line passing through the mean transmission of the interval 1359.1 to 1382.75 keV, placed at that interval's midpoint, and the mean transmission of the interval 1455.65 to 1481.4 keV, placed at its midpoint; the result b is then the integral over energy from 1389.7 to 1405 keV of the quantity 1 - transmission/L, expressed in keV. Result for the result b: -1.5 keV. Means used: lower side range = 2.5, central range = 2.8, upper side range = 2.71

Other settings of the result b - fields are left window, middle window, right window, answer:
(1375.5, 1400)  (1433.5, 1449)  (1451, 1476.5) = 0.5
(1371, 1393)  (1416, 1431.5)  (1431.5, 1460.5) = 0.7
